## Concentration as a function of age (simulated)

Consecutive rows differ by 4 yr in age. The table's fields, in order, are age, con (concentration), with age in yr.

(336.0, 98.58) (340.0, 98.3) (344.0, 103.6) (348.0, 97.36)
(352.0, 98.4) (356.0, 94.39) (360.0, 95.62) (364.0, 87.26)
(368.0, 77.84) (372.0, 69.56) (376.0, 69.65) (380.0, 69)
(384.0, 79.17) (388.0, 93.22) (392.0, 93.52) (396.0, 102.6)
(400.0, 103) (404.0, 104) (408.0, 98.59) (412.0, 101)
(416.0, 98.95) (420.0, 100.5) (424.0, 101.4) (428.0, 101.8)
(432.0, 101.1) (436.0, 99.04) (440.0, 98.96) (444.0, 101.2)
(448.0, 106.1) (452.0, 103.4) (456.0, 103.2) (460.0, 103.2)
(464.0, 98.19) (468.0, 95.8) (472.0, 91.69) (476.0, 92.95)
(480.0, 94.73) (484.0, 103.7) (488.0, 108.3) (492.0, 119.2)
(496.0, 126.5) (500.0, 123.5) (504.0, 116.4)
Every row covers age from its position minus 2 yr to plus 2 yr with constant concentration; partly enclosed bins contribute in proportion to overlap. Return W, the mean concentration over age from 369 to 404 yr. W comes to 85.8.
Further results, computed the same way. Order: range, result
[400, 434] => 101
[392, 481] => 100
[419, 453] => 101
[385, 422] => 98.9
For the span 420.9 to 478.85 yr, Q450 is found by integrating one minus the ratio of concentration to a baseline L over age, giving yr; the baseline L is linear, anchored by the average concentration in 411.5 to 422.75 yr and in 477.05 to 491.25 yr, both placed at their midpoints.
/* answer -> 1.01 yr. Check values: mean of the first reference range 100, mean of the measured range 99.8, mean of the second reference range 103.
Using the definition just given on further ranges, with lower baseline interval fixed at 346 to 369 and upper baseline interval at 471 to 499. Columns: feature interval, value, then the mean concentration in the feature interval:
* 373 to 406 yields 2.5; 88.7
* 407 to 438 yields -0.2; 100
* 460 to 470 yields 0.6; 98.2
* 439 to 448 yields 0.0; 102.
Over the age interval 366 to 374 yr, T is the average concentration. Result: 73.7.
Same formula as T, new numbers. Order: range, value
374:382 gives 69.3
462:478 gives 94.7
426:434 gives 101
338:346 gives 101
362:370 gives 82.6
